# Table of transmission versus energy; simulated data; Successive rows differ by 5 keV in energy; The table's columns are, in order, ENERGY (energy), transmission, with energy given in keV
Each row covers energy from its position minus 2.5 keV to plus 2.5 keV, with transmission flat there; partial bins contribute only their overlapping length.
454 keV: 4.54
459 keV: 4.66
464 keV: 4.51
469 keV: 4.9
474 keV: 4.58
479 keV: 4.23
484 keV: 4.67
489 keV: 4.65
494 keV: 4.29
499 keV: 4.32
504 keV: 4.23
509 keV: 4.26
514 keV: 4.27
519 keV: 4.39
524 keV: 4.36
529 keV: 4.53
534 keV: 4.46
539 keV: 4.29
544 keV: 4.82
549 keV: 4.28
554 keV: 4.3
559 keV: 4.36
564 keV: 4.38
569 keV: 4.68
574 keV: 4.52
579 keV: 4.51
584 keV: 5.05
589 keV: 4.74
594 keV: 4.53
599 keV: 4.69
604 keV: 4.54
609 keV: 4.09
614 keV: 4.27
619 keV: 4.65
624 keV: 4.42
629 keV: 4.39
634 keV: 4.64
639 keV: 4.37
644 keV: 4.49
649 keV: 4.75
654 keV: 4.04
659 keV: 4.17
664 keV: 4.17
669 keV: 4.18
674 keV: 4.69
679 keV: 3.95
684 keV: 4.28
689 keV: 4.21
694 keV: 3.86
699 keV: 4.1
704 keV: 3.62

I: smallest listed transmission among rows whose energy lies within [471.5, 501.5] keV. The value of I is 4.23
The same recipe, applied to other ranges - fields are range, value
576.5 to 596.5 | 4.51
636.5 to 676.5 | 4.04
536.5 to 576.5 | 4.28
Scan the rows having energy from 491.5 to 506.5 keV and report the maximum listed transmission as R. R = 4.32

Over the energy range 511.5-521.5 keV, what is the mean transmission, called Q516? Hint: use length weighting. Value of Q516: 4.33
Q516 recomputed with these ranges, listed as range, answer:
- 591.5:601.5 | 4.61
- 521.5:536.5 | 4.45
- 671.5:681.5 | 4.32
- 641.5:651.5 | 4.62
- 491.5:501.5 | 4.3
